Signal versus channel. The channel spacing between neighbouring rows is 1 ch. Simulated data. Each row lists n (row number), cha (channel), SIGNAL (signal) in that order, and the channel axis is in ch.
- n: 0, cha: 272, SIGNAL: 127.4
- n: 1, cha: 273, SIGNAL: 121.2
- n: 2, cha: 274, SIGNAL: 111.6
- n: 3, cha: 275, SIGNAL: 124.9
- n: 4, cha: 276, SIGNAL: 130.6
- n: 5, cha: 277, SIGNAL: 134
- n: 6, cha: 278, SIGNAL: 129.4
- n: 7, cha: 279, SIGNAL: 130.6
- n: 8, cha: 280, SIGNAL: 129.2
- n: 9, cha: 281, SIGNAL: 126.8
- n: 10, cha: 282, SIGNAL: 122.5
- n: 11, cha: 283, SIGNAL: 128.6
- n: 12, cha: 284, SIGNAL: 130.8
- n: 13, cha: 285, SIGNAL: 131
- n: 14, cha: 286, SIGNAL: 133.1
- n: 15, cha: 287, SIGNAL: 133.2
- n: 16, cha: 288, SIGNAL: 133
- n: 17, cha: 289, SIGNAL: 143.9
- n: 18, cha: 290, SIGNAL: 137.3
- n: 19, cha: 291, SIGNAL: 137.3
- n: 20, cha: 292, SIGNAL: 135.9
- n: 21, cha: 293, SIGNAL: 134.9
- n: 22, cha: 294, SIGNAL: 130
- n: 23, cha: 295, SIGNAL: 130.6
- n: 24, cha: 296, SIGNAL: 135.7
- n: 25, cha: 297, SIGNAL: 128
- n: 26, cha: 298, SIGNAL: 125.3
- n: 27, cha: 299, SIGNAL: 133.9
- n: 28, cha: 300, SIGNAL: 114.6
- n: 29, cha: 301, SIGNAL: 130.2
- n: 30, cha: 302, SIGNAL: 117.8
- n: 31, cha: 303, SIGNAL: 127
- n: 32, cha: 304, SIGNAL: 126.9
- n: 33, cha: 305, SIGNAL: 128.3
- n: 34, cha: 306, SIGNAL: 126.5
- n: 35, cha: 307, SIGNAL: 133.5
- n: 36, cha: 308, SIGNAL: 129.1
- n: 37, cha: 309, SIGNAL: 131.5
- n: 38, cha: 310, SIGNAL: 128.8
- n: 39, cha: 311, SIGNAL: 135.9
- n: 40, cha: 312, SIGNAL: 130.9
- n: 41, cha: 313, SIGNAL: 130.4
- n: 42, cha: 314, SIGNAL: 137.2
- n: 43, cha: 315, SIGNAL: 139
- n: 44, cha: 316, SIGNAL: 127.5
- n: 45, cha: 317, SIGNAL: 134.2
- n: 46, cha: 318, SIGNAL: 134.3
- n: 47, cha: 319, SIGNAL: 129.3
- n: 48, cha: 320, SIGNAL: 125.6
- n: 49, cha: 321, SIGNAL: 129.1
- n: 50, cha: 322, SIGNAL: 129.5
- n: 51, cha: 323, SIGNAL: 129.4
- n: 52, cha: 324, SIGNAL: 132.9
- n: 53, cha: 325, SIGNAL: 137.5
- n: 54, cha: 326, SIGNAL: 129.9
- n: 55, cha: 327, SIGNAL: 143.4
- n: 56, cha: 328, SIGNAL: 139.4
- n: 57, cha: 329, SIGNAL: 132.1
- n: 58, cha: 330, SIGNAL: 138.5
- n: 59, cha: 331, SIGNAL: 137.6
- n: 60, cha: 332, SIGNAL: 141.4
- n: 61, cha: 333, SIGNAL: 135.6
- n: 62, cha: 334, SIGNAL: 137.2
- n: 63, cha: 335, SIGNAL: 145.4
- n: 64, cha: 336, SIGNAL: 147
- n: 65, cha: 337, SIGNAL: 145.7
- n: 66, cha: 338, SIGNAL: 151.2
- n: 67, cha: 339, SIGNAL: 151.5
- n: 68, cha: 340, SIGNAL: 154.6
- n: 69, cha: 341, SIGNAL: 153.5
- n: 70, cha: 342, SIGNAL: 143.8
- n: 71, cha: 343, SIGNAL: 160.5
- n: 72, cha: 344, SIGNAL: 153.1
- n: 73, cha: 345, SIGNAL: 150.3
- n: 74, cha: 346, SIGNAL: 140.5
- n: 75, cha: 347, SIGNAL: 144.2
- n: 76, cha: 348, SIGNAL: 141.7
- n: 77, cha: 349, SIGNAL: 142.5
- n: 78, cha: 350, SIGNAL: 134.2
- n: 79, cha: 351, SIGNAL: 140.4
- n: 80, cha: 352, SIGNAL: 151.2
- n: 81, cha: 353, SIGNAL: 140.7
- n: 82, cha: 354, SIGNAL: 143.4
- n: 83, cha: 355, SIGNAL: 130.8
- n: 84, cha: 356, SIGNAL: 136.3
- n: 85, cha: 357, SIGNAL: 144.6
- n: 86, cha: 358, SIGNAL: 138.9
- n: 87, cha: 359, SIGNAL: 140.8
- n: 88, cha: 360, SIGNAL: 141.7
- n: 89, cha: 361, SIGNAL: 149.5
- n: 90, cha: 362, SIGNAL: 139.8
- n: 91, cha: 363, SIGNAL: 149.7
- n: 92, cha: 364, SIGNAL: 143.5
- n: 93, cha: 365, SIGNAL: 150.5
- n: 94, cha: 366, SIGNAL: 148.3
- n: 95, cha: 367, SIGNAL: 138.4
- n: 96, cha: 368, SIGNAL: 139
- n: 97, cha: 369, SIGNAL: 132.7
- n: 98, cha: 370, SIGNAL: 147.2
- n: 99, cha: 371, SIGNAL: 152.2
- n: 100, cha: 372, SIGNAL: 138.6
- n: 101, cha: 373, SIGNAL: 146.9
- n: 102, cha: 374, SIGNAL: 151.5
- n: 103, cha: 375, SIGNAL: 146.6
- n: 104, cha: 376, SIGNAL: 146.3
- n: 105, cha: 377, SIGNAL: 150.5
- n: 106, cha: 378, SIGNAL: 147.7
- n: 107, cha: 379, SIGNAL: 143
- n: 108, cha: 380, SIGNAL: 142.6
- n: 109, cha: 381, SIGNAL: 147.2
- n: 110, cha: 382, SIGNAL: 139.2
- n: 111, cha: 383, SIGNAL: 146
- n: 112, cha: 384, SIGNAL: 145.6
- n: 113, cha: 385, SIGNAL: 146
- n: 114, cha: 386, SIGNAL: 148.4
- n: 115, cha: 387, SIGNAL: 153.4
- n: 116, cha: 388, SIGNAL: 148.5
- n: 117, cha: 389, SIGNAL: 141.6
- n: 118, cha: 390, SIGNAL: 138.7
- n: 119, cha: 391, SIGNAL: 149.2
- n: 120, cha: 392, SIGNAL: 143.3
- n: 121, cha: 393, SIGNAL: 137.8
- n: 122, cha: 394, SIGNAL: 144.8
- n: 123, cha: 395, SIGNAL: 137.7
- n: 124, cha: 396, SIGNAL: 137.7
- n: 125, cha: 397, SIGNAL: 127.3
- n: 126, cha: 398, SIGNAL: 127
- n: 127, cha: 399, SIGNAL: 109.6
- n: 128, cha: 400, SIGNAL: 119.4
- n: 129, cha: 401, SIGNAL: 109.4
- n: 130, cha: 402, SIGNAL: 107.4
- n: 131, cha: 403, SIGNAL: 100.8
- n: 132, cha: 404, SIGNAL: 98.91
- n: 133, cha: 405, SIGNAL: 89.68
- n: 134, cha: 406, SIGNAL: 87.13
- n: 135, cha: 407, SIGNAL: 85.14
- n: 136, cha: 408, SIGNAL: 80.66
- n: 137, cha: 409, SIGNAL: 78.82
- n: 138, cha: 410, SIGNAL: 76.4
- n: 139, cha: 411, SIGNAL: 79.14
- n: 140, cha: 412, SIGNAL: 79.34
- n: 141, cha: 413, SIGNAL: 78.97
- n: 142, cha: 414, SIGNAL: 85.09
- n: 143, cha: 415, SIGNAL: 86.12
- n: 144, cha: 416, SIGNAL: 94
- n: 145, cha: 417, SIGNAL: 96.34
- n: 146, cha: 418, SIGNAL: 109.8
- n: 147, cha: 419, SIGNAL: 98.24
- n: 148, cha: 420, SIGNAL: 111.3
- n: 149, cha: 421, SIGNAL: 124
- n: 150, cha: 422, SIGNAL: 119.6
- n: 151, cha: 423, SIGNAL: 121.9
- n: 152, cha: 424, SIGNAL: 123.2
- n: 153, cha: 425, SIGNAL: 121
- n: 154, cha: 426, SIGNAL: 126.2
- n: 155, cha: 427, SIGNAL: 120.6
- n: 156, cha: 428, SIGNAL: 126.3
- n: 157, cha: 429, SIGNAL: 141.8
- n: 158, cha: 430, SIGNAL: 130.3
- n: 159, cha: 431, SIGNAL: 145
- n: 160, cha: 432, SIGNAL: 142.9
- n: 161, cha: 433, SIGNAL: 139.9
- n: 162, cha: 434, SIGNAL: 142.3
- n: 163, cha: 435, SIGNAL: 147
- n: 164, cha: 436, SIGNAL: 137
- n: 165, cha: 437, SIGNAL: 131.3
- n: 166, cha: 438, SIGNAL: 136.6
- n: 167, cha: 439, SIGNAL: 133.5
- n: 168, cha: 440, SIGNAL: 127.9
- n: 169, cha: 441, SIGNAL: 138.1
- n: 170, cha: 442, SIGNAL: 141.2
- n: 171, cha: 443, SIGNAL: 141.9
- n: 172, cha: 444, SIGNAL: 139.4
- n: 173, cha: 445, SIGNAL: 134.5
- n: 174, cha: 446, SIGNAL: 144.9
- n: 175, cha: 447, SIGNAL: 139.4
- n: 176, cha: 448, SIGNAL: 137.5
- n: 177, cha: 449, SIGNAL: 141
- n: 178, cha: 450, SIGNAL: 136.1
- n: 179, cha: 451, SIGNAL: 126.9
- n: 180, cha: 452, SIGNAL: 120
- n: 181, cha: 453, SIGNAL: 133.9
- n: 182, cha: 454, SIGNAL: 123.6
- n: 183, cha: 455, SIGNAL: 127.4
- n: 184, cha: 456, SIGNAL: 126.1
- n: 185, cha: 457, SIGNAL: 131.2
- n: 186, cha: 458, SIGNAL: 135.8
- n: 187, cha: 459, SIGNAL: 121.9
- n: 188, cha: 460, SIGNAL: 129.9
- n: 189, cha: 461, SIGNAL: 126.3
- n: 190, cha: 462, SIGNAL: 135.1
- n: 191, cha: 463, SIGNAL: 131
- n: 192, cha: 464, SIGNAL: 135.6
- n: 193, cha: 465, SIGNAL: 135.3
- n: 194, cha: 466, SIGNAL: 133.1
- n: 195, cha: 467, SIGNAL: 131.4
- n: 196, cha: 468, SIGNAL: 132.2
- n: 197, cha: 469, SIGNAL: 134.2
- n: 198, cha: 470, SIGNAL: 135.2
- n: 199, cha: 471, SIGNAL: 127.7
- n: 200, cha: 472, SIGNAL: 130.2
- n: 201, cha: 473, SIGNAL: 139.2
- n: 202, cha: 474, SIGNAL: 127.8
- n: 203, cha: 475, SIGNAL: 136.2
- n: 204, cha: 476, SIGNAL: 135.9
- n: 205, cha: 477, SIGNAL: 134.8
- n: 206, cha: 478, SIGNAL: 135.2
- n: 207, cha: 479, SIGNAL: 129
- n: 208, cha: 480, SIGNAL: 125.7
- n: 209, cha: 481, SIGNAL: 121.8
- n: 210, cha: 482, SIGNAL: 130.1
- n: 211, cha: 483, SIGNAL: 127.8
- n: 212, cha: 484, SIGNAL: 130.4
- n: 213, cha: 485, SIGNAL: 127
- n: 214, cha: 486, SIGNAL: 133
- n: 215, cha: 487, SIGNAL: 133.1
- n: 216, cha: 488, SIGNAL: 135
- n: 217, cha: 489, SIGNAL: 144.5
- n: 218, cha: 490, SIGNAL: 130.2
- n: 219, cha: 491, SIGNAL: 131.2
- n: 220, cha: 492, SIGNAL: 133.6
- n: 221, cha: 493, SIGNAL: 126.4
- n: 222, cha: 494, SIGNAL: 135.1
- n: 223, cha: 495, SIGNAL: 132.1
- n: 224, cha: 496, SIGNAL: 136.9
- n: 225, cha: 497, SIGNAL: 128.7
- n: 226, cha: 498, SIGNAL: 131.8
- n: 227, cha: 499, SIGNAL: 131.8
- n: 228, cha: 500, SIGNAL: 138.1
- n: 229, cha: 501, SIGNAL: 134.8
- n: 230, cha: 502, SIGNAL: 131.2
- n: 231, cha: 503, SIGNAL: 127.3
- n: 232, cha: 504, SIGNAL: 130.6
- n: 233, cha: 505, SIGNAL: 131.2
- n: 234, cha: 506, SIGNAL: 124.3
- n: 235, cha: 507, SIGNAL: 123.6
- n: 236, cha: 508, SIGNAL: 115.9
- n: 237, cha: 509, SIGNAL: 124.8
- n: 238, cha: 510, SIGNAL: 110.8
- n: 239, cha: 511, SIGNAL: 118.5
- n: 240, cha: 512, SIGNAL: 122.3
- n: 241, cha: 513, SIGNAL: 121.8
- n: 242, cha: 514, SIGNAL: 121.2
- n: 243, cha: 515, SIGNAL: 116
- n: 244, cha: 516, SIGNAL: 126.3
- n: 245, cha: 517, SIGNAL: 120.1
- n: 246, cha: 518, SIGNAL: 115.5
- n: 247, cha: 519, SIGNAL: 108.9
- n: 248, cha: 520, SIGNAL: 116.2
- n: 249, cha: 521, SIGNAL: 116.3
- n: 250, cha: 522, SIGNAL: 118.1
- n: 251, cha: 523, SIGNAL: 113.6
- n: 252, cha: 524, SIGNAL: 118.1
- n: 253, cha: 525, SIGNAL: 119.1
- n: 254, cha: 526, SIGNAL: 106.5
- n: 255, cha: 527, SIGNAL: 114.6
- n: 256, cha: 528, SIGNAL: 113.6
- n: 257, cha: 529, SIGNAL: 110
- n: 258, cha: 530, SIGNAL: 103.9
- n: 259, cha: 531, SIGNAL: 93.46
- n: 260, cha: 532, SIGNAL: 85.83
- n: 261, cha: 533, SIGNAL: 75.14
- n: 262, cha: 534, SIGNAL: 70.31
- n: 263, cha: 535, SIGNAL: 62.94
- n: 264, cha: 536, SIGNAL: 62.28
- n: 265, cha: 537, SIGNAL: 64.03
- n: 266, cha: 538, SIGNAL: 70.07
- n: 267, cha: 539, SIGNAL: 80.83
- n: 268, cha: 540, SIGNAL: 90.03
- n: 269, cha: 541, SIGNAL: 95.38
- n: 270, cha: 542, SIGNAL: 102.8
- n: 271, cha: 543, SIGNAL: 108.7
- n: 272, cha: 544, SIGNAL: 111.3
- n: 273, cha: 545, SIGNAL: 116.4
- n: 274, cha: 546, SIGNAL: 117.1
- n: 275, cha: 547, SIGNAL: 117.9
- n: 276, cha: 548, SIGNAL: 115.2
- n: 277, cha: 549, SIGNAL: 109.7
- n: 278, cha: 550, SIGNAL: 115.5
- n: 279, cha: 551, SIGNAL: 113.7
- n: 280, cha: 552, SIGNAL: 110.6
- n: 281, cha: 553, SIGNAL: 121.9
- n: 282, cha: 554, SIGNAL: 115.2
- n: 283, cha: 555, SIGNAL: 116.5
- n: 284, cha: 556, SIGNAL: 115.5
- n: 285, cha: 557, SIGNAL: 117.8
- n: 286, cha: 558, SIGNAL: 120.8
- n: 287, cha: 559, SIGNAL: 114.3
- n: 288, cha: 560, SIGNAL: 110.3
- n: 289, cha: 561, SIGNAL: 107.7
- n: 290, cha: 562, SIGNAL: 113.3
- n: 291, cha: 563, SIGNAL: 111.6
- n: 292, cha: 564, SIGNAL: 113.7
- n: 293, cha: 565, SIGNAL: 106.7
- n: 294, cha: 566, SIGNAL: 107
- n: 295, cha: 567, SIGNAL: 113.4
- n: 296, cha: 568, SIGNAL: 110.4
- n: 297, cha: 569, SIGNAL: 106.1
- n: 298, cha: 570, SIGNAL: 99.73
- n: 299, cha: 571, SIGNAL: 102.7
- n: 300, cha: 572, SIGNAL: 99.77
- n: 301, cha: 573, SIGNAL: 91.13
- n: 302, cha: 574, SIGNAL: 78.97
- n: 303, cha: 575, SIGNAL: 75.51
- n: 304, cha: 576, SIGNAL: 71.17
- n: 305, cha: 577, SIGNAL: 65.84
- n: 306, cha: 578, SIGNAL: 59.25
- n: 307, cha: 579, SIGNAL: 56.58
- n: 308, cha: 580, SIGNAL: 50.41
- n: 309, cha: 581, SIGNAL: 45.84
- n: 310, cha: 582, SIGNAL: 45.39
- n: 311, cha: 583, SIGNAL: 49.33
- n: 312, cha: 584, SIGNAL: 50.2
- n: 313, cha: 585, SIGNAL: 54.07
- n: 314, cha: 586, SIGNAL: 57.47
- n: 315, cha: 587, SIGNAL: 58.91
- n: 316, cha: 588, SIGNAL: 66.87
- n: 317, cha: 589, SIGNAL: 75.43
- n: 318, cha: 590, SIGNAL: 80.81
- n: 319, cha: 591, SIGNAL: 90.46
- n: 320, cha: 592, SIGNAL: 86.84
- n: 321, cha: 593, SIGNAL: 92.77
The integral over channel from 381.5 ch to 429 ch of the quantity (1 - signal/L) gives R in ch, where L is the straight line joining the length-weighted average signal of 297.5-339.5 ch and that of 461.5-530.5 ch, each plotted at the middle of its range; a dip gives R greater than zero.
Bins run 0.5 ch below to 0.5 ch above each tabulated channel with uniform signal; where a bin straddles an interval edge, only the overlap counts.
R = 5.1 ch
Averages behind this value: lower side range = 134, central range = 116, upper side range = 127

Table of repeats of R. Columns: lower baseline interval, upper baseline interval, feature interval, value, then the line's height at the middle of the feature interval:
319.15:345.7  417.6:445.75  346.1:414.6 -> 2.7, 136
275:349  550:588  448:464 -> -2.9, 110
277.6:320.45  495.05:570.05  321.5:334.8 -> -0.8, 128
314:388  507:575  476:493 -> -2.0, 117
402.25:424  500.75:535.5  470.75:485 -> -3.3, 106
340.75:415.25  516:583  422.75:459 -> -4.2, 120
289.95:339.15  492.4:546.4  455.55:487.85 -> -4.0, 117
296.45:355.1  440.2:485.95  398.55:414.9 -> 5.2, 134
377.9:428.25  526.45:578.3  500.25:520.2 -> -3.2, 105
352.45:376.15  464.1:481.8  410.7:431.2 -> 4.0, 137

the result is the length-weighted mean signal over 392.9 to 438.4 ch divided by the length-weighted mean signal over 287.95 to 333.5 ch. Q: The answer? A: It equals 0.9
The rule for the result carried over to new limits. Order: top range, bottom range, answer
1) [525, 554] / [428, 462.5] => 0.74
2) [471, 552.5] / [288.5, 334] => 0.89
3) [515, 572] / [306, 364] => 0.76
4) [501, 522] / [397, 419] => 1.28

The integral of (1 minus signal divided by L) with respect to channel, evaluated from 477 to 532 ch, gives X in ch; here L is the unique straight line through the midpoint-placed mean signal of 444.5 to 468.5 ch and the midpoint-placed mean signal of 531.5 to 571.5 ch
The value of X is -2.9 ch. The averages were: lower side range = 132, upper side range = 103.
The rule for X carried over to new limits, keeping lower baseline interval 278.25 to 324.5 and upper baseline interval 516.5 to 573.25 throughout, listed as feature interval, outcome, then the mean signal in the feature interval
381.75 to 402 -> -2.58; 137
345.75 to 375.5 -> -4.40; 143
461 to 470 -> -1.55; 133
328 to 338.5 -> -1.13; 141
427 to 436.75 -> -1.74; 138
